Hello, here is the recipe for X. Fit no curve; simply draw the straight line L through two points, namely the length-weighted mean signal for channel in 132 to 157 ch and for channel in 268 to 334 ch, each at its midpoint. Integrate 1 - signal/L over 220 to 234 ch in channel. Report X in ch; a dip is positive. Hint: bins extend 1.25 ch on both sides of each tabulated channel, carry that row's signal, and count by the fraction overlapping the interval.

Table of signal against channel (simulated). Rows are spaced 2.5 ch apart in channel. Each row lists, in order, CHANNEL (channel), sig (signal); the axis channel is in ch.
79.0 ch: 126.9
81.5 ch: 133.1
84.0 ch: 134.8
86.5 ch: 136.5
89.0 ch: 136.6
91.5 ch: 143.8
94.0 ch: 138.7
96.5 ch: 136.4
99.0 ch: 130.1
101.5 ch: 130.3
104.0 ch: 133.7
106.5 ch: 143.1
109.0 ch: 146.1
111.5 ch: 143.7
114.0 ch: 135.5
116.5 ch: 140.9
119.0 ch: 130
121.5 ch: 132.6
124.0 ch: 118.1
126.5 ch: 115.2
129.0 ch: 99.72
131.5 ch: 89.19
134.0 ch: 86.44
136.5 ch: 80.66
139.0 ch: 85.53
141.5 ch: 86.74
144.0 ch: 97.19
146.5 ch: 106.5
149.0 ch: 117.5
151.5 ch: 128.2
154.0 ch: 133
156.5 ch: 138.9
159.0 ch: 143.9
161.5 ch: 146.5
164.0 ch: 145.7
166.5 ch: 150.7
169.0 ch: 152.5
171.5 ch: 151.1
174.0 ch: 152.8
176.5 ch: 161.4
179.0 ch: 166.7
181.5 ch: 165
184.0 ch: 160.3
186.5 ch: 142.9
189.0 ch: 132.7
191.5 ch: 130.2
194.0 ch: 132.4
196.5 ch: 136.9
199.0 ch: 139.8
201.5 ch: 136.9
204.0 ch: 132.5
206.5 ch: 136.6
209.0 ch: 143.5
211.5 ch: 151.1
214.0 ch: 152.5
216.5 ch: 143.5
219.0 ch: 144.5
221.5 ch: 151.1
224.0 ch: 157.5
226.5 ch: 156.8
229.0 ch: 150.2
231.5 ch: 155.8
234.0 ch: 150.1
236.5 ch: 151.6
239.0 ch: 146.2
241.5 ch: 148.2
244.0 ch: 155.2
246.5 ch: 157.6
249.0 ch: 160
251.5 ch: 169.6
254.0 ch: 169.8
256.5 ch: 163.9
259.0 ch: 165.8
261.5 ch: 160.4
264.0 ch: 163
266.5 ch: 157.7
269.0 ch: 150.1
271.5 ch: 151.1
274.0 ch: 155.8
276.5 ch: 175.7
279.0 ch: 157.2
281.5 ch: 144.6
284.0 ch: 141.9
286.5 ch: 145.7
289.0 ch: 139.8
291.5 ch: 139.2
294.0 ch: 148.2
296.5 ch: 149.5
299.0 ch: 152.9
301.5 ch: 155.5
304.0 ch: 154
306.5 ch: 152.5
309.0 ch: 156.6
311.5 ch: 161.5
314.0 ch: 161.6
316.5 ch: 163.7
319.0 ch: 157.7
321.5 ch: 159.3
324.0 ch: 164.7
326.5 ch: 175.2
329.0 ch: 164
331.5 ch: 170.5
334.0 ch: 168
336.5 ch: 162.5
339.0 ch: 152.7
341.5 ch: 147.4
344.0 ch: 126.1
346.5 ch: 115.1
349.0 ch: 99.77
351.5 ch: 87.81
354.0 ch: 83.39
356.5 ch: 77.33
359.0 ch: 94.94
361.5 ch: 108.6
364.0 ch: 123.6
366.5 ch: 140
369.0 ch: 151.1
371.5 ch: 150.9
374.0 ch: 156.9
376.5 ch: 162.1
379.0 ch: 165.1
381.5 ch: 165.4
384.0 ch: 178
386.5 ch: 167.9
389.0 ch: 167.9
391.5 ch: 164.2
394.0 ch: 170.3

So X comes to -2.35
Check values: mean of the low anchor 105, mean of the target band 154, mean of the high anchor 156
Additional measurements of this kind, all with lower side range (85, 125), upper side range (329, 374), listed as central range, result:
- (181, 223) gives -3.0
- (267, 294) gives -4.0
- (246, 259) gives -3.2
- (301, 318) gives -3.6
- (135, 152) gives 4.5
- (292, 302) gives -1.5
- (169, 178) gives -1.4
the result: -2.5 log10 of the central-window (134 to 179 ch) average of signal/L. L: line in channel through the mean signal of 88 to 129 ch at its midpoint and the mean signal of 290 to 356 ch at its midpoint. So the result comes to 0.07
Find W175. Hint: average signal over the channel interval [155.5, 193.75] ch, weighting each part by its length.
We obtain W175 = 149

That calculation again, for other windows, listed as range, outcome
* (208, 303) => 154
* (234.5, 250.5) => 153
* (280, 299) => 145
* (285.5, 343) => 157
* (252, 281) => 161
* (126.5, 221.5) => 133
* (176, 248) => 148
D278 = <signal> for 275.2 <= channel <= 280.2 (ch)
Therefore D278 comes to 166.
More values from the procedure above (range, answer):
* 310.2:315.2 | 162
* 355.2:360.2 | 86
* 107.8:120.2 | 139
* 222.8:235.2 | 154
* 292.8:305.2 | 152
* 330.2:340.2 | 163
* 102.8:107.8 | 139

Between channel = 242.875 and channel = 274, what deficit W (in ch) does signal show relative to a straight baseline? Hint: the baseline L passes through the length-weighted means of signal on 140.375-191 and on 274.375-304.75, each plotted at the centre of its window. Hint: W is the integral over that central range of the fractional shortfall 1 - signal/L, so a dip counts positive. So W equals -2.7 ch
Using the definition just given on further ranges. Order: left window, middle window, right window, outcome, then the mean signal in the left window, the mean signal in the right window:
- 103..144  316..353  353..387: -3.5 ch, 116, 137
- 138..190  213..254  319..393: -4.3 ch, 137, 143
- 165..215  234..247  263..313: -0.1 ch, 146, 153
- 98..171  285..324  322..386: -4.8 ch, 124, 140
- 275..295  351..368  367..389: 5.9 ch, 149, 162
